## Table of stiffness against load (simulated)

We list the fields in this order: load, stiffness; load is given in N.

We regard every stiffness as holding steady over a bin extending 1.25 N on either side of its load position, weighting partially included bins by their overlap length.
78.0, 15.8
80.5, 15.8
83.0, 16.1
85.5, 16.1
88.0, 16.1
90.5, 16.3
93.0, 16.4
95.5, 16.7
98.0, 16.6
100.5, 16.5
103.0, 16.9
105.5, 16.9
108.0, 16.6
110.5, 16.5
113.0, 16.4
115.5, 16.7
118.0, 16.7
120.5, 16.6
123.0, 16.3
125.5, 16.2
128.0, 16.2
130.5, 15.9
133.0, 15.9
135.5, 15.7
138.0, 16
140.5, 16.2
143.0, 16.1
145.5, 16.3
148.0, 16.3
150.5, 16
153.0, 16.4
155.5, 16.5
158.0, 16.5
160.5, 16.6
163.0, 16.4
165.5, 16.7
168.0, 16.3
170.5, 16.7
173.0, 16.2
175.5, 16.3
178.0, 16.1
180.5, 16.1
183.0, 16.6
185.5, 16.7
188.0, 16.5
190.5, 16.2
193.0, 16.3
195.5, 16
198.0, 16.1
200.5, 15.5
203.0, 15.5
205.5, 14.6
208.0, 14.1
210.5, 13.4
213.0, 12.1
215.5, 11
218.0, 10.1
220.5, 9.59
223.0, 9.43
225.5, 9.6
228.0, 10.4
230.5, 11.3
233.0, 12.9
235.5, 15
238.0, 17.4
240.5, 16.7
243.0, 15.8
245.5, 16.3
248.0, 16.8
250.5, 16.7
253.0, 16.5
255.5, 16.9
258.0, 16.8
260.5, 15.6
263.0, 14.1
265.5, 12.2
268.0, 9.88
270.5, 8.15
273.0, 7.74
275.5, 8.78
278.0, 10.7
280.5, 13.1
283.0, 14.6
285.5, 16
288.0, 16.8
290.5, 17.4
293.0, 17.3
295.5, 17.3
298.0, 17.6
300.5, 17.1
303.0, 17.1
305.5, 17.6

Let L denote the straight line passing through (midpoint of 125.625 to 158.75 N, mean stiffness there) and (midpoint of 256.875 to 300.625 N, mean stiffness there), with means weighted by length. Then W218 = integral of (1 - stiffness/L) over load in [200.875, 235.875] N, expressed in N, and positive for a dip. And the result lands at 6.6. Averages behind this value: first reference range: 16.2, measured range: 12.1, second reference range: 13.9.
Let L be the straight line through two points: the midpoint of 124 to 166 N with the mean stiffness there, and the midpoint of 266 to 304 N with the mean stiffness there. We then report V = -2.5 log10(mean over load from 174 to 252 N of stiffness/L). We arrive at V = 0.05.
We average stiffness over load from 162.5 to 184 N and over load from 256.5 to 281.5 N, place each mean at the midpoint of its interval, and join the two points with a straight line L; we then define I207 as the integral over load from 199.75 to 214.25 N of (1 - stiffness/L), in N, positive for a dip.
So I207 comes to 0.6 N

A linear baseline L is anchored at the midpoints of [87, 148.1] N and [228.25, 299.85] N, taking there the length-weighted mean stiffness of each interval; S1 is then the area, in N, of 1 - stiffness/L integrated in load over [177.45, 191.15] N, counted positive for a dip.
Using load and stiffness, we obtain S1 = -0.8 N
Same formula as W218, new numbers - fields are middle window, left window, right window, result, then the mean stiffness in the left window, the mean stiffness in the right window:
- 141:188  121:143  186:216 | -2.6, 16.1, 14.9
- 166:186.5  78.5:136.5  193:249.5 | -2.3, 16.3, 13.7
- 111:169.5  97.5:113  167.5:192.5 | 0.8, 16.6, 16.4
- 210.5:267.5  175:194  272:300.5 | 5.9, 16.4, 14.5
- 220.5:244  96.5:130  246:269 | 3.7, 16.5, 15.2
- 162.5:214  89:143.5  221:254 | -2.4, 16.4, 14.1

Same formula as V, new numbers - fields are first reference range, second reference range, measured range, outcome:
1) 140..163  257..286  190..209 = -0.062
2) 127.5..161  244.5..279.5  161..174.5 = -0.058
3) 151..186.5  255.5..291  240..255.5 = -0.189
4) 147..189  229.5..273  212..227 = 0.426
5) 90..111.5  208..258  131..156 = -0.032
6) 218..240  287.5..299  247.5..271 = -0.008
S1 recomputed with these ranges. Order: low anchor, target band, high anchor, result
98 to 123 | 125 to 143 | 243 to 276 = 0.18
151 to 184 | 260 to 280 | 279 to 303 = 6.79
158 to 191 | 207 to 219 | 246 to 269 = 2.80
